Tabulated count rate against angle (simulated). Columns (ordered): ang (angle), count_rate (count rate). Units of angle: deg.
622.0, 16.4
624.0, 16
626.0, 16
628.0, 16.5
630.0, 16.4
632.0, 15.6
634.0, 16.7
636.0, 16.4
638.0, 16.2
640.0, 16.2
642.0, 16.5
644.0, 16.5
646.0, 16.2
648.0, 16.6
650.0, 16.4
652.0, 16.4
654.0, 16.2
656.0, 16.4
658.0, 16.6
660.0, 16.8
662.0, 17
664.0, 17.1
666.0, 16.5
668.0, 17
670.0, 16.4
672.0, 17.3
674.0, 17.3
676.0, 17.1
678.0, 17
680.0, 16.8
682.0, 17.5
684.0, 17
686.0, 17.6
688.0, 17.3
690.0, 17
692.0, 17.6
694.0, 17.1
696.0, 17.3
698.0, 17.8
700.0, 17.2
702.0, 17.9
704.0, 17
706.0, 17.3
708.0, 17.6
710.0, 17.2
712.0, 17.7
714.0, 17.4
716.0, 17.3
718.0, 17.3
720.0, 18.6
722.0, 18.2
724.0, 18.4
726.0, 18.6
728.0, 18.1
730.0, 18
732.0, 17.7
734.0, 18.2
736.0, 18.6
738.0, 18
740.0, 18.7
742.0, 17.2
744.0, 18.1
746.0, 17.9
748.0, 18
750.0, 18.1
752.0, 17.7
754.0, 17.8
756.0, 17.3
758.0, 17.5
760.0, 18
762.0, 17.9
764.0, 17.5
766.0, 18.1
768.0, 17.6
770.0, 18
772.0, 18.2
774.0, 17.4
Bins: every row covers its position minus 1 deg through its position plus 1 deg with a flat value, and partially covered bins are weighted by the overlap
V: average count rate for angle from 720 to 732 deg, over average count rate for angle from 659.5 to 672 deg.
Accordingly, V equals 1.1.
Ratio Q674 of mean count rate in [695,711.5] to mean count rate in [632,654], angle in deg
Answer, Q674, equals 1.06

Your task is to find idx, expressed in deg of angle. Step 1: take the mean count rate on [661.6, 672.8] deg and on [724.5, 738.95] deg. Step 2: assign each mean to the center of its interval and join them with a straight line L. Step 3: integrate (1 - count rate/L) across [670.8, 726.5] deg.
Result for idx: 0.1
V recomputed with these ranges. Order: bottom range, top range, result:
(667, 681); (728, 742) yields 1.07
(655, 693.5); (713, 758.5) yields 1.05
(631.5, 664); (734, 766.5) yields 1.09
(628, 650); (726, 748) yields 1.11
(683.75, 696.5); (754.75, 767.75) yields 1.02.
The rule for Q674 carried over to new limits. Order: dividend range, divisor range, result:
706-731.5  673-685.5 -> 1.04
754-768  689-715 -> 1.02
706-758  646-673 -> 1.07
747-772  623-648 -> 1.09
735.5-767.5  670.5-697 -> 1.04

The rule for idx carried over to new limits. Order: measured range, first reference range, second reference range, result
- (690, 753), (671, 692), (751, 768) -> -1.14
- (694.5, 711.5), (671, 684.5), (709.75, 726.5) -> 0.18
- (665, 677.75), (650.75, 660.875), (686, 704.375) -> -0.08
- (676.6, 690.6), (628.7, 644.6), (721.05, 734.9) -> 0.08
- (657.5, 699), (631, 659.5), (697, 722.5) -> -0.32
